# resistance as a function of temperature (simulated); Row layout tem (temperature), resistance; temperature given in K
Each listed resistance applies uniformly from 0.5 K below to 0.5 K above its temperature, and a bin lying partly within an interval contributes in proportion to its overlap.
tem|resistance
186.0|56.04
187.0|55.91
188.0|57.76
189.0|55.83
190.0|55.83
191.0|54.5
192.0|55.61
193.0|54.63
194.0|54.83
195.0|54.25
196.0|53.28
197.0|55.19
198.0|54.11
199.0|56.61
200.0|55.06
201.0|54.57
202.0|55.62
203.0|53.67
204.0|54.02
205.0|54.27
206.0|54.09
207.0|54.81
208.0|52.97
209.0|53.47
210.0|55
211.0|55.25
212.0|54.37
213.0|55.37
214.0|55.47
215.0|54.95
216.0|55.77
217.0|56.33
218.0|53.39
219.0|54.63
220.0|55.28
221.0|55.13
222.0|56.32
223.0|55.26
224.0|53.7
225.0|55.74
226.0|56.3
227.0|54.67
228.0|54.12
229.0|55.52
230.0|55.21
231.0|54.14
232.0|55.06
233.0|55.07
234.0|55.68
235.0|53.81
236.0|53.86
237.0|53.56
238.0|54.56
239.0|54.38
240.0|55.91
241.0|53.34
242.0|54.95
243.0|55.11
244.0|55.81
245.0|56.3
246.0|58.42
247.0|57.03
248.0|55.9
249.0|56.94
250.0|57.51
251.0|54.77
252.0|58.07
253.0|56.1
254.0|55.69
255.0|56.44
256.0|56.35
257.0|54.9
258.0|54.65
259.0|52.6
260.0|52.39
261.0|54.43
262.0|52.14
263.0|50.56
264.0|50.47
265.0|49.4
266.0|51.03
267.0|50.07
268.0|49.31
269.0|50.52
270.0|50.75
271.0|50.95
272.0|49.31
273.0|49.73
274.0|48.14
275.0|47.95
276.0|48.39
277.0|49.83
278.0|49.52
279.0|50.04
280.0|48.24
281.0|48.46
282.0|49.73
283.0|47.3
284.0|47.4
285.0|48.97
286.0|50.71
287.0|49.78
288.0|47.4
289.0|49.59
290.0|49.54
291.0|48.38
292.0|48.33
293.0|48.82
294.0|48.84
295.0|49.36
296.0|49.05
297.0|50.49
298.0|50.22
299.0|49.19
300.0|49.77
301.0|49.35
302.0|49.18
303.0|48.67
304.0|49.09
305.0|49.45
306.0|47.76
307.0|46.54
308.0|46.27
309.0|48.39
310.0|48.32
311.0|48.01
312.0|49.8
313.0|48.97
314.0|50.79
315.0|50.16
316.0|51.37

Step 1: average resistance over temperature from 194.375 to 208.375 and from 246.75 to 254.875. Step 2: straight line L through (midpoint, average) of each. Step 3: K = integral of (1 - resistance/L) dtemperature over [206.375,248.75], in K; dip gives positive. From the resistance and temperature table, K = 0.37 K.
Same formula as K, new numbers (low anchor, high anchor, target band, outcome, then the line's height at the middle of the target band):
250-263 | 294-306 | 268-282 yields 0.8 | 52.5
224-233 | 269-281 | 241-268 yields -1.3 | 51.9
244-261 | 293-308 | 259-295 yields 1.8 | 52.3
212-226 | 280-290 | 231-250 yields -0.8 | 53.1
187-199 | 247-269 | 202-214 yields 0.1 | 54.9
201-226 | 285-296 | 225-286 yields -1.5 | 51.7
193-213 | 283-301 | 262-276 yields 0.2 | 50.5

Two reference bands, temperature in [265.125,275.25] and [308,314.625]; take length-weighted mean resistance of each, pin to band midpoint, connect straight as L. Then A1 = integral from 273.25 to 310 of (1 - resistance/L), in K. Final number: 0.4 K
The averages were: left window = 49.8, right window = 48.9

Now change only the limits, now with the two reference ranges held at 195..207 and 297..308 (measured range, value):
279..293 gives 0.3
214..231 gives -0.6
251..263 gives -0.8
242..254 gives -1.0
